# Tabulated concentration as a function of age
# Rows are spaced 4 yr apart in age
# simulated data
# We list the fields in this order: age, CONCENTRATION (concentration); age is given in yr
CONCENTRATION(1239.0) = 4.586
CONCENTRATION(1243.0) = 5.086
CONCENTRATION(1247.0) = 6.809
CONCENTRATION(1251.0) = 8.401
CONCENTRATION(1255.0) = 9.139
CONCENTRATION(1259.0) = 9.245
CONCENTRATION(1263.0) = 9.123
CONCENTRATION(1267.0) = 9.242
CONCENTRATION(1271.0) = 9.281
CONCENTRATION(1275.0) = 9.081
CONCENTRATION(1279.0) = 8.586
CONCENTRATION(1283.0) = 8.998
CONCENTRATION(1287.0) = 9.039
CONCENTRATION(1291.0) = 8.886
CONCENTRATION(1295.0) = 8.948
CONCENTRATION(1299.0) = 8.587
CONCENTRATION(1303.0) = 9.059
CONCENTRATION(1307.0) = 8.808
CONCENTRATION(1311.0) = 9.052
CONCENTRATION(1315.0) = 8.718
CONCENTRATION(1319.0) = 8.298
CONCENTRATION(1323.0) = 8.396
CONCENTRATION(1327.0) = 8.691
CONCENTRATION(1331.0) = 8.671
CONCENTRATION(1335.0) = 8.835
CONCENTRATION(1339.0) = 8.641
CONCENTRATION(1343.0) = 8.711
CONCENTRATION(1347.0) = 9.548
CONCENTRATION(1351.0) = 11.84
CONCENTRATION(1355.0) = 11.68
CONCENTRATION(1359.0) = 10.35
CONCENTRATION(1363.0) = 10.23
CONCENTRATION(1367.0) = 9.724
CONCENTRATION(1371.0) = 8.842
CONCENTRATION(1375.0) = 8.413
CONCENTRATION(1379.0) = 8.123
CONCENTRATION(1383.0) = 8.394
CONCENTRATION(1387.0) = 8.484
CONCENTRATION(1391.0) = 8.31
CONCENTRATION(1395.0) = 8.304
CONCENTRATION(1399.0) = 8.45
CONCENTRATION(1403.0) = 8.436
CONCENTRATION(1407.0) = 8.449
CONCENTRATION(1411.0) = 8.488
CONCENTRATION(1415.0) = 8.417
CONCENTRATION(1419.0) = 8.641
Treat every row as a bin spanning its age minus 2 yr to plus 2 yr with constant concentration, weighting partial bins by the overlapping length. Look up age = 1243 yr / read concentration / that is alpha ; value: 5.086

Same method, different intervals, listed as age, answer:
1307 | 8.808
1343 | 8.711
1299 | 8.587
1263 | 9.123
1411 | 8.488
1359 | 10.35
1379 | 8.123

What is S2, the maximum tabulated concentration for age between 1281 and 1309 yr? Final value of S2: 9.059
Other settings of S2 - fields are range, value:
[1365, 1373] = 9.724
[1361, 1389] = 10.23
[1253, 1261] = 9.245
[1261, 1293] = 9.281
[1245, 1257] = 9.139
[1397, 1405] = 8.45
